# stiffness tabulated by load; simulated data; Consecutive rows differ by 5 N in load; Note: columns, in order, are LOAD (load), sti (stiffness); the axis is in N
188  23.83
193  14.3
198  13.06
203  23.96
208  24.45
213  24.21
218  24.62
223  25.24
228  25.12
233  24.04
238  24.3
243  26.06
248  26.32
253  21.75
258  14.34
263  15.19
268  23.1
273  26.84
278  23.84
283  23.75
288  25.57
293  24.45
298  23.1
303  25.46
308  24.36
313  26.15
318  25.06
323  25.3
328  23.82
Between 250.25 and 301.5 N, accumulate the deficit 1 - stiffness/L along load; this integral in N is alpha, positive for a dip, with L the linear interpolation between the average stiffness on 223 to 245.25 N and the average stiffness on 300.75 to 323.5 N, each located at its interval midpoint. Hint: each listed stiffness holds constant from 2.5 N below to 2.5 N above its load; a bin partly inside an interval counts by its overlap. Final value 5.8 N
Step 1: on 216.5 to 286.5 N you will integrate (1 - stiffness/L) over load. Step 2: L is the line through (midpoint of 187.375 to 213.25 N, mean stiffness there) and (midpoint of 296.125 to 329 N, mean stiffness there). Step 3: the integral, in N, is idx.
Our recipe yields -3.2 N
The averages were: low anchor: 20.1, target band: 23.2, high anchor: 24.8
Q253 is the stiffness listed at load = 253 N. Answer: 21.75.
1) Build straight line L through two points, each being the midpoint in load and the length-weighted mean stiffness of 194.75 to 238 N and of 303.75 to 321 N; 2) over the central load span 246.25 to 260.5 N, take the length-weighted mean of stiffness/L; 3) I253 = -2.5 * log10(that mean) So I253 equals 0.16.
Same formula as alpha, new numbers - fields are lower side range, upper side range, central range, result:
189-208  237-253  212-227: -2.3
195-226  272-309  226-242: -1.0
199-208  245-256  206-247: -3.3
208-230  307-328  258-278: 3.1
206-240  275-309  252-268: 4.5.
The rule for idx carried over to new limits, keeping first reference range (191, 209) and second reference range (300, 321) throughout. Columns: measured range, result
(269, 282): -1.0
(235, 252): -3.2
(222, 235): -2.9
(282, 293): -0.4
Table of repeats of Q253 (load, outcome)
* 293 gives 24.45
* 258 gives 14.34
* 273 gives 26.84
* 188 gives 23.83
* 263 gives 15.19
